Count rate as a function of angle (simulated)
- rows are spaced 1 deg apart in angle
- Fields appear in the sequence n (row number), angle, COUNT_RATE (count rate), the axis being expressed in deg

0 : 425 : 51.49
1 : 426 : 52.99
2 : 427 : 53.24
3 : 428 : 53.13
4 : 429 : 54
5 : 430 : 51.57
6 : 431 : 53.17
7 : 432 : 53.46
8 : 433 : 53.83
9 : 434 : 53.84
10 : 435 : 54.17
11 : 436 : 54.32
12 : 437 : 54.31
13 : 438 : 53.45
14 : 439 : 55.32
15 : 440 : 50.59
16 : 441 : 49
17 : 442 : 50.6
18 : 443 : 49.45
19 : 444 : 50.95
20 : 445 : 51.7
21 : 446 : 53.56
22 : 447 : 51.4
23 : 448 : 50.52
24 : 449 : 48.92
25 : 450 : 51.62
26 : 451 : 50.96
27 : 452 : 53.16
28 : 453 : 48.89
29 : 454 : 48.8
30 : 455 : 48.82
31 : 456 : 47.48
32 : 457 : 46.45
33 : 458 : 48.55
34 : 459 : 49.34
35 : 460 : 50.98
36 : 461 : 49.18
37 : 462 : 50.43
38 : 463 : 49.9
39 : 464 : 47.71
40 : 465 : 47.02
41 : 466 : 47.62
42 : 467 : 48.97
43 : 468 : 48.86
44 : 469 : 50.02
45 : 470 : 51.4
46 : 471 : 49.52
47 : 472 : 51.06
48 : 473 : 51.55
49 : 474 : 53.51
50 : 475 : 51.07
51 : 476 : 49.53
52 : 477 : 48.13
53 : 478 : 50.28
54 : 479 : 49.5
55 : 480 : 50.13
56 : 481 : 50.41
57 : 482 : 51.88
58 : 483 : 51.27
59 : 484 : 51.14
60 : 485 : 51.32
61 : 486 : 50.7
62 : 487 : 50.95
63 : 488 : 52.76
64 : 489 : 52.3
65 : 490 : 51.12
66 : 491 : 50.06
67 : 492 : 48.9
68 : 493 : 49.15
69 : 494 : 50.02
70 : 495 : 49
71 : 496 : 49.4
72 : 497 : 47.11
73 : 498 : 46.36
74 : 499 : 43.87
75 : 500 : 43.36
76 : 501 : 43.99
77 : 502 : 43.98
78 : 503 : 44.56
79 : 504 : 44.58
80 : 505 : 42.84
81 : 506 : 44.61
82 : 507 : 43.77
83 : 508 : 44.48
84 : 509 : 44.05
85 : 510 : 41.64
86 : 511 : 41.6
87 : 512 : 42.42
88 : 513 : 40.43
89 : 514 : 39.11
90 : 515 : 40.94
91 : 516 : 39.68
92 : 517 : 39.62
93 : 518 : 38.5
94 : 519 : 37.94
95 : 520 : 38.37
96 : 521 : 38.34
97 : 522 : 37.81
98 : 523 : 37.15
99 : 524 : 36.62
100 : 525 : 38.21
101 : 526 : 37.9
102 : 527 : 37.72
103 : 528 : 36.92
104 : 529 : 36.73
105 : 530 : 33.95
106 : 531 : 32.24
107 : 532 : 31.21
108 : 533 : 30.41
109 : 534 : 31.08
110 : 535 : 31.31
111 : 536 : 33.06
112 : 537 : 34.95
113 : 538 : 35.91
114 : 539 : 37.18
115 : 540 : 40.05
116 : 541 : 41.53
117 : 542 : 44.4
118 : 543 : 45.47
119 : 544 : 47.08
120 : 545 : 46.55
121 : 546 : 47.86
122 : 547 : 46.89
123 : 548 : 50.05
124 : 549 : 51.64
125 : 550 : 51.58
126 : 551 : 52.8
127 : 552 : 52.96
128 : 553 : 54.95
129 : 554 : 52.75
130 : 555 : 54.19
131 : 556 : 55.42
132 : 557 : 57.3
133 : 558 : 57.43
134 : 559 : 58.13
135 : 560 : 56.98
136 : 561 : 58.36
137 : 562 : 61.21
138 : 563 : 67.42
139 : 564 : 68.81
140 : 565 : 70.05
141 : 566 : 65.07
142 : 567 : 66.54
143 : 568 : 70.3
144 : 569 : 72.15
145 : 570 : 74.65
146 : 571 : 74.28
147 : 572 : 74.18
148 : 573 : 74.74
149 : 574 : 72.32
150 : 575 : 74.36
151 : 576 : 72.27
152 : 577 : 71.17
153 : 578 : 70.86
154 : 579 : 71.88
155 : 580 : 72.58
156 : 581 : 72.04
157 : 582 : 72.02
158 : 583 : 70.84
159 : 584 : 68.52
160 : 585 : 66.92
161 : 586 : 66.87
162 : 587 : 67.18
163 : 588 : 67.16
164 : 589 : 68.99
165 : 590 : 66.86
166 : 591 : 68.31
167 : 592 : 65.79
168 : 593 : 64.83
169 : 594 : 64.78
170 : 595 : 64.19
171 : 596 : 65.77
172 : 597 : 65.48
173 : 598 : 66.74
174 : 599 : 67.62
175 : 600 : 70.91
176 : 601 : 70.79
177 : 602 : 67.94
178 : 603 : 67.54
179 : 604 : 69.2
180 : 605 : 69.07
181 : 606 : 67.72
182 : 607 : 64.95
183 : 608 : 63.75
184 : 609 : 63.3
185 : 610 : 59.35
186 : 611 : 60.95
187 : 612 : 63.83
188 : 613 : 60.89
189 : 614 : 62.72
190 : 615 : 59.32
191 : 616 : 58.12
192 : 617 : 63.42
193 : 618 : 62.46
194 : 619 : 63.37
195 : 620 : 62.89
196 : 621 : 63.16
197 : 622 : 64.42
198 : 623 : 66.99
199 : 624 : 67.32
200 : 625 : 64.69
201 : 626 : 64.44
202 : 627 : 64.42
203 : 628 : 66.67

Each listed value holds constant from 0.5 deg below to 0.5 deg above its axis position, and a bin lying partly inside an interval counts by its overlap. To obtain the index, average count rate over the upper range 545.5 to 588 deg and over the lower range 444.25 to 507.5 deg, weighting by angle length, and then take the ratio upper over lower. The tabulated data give 1.3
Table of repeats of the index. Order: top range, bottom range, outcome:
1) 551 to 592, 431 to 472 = 1.31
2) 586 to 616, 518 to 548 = 1.71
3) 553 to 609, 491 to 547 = 1.63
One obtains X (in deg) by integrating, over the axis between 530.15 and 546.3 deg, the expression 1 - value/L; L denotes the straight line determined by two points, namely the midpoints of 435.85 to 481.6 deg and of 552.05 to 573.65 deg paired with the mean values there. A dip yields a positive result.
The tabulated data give 6.1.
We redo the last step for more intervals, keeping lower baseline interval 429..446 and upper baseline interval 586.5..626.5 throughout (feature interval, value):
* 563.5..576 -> -1.8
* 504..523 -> 5.7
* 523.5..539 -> 6.5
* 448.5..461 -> 1.0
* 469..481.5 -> 1.1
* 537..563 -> 4.5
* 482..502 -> 2.7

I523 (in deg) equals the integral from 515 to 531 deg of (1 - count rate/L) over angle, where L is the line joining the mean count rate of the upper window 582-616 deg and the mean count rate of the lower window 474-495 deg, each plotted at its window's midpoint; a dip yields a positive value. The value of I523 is 5.2 deg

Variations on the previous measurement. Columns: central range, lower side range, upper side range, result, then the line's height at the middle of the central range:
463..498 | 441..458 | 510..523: -3.8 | 45.2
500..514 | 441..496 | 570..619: 3.1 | 55.4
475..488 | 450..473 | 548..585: 0.5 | 52.4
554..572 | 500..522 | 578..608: -1.7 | 58.4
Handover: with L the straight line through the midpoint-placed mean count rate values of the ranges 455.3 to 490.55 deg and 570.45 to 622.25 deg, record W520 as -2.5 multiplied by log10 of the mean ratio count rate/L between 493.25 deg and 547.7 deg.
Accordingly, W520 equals 0.354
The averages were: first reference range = 50.1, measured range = 40.7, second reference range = 67.1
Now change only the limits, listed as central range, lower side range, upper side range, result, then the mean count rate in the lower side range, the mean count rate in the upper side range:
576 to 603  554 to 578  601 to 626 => -0.05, 66.2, 64.2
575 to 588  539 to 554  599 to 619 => -0.22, 47.9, 64.6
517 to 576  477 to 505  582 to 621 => 0.16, 48.7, 65.6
